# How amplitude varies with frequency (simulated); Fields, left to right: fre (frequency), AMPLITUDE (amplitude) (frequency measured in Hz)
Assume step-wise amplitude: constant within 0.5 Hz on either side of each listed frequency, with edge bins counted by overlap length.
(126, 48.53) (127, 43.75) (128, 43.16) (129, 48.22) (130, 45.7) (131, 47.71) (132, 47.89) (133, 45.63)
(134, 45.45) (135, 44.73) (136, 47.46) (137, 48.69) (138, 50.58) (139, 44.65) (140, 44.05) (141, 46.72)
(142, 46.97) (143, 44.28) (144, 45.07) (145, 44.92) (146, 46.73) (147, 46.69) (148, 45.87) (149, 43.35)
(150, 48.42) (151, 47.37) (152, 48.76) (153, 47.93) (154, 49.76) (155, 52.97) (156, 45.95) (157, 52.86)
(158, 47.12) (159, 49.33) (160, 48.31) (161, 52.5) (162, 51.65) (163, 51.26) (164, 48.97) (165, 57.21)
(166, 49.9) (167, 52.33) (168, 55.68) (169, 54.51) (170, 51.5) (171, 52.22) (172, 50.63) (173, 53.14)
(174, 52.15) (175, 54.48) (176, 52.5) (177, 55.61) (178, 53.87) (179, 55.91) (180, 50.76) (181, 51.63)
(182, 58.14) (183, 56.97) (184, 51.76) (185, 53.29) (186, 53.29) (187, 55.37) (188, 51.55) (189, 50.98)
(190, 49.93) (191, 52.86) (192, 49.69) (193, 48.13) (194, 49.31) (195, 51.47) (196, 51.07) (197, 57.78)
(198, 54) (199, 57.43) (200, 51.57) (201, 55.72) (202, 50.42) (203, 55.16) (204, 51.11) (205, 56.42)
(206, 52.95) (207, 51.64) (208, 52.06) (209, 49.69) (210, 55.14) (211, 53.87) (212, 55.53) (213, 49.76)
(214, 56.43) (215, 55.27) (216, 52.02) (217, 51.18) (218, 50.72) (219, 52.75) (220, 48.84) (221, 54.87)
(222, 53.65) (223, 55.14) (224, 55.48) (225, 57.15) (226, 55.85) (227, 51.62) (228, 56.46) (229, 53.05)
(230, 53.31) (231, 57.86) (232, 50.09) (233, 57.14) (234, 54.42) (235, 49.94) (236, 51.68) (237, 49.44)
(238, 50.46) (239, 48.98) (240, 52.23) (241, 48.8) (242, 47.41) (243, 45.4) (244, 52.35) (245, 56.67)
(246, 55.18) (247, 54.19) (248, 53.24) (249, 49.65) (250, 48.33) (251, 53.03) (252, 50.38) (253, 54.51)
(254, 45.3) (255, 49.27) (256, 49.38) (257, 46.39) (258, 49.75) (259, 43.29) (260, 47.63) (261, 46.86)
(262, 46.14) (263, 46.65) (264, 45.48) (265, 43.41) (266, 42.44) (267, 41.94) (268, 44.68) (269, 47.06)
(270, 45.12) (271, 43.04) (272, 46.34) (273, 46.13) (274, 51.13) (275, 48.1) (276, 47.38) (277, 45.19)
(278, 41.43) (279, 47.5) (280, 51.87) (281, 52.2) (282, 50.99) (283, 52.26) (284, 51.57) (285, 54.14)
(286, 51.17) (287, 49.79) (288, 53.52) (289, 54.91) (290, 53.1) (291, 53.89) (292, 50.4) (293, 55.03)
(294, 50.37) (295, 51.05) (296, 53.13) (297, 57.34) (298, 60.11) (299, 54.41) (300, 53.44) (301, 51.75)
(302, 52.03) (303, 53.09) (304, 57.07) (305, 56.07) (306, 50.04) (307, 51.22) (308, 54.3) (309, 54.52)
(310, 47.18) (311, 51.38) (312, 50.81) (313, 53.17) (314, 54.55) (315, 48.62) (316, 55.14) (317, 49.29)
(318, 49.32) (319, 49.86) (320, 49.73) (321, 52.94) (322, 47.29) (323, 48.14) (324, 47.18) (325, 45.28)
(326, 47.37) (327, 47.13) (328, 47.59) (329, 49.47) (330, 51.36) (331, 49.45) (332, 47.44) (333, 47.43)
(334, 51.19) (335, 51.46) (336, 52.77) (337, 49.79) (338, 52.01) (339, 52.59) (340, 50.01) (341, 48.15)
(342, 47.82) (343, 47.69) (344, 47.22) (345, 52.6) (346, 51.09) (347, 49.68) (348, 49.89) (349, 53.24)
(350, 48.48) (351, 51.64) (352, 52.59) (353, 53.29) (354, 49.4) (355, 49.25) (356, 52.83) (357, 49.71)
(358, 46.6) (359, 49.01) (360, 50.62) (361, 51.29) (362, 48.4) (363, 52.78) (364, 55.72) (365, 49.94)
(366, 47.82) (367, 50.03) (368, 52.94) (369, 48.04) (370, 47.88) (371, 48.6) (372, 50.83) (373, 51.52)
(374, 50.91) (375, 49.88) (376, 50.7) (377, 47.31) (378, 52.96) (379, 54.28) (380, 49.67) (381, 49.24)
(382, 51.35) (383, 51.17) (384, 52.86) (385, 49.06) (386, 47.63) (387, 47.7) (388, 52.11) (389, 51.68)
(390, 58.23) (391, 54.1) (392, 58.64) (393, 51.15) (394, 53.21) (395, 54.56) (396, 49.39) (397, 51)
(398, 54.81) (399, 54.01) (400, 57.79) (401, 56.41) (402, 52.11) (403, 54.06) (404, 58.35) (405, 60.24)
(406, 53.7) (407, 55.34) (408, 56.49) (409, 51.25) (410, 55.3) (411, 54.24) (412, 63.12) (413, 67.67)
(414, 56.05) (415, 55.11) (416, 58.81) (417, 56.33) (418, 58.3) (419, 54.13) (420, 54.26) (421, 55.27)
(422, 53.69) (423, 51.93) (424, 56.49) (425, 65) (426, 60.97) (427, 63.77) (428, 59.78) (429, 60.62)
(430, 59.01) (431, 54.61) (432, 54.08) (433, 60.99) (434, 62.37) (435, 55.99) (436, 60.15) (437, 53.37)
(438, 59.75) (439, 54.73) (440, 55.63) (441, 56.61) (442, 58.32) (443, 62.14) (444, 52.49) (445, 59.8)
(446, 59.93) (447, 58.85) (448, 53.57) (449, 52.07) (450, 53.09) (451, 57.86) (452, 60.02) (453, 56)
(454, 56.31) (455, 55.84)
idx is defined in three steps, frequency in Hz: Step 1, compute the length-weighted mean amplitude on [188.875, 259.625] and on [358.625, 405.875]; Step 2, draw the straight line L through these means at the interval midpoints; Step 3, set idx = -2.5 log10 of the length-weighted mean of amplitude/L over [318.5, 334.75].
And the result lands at 0.07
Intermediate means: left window 52.1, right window 52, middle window 48.7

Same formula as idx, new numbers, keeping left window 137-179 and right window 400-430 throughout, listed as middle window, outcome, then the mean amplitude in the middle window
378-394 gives 0.09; 52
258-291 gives 0.11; 48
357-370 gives 0.11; 50.2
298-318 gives 0.03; 52.6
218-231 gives -0.05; 54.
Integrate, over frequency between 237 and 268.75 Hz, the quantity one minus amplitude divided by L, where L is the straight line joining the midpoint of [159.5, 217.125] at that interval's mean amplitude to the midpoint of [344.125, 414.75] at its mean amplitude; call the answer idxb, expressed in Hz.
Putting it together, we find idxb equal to 2.4 Hz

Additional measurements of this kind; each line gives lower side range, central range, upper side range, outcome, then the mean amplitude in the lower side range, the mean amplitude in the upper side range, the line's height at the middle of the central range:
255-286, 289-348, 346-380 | -2.62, 47.3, 50.5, 49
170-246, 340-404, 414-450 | 5.59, 52.9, 57.3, 56.1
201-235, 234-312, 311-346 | 2.19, 53.5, 49.8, 51.7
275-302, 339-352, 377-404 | 0.56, 51.8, 52.7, 52.3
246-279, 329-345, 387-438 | 0.62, 47.4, 56.3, 51.8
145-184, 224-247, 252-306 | -1.08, 51.1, 49.7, 50.3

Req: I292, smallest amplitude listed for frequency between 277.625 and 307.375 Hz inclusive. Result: 41.43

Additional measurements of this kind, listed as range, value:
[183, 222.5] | 48.13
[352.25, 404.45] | 46.6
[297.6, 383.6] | 45.28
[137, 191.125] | 43.35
